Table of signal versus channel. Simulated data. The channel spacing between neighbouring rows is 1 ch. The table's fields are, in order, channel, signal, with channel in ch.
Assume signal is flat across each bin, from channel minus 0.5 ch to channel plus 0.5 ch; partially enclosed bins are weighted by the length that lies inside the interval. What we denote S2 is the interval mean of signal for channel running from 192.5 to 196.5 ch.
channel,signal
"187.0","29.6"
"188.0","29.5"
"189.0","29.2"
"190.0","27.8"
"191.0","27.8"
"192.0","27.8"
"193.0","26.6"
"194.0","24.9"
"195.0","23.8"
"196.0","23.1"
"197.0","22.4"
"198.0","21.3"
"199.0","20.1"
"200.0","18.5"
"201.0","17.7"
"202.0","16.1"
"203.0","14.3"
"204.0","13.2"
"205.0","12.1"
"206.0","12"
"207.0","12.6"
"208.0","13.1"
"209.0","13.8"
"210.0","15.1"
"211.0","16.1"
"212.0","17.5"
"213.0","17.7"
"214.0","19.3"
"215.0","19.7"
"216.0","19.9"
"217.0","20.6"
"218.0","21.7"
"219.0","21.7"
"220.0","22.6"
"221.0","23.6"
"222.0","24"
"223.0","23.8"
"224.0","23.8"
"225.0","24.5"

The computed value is 24.6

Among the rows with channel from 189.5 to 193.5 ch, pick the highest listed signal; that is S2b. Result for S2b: 27.8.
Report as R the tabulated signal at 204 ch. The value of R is 13.2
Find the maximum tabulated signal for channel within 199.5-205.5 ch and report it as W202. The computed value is 18.5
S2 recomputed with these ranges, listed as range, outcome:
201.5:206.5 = 13.5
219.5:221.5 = 23.1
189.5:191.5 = 27.8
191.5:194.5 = 26.4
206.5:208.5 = 12.8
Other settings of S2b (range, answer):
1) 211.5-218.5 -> 21.7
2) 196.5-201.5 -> 22.4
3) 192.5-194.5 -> 26.6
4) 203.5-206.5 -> 13.2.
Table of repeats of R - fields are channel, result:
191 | 27.8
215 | 19.7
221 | 23.6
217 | 20.6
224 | 23.8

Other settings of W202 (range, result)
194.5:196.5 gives 23.8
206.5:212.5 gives 17.5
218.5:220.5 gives 22.6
